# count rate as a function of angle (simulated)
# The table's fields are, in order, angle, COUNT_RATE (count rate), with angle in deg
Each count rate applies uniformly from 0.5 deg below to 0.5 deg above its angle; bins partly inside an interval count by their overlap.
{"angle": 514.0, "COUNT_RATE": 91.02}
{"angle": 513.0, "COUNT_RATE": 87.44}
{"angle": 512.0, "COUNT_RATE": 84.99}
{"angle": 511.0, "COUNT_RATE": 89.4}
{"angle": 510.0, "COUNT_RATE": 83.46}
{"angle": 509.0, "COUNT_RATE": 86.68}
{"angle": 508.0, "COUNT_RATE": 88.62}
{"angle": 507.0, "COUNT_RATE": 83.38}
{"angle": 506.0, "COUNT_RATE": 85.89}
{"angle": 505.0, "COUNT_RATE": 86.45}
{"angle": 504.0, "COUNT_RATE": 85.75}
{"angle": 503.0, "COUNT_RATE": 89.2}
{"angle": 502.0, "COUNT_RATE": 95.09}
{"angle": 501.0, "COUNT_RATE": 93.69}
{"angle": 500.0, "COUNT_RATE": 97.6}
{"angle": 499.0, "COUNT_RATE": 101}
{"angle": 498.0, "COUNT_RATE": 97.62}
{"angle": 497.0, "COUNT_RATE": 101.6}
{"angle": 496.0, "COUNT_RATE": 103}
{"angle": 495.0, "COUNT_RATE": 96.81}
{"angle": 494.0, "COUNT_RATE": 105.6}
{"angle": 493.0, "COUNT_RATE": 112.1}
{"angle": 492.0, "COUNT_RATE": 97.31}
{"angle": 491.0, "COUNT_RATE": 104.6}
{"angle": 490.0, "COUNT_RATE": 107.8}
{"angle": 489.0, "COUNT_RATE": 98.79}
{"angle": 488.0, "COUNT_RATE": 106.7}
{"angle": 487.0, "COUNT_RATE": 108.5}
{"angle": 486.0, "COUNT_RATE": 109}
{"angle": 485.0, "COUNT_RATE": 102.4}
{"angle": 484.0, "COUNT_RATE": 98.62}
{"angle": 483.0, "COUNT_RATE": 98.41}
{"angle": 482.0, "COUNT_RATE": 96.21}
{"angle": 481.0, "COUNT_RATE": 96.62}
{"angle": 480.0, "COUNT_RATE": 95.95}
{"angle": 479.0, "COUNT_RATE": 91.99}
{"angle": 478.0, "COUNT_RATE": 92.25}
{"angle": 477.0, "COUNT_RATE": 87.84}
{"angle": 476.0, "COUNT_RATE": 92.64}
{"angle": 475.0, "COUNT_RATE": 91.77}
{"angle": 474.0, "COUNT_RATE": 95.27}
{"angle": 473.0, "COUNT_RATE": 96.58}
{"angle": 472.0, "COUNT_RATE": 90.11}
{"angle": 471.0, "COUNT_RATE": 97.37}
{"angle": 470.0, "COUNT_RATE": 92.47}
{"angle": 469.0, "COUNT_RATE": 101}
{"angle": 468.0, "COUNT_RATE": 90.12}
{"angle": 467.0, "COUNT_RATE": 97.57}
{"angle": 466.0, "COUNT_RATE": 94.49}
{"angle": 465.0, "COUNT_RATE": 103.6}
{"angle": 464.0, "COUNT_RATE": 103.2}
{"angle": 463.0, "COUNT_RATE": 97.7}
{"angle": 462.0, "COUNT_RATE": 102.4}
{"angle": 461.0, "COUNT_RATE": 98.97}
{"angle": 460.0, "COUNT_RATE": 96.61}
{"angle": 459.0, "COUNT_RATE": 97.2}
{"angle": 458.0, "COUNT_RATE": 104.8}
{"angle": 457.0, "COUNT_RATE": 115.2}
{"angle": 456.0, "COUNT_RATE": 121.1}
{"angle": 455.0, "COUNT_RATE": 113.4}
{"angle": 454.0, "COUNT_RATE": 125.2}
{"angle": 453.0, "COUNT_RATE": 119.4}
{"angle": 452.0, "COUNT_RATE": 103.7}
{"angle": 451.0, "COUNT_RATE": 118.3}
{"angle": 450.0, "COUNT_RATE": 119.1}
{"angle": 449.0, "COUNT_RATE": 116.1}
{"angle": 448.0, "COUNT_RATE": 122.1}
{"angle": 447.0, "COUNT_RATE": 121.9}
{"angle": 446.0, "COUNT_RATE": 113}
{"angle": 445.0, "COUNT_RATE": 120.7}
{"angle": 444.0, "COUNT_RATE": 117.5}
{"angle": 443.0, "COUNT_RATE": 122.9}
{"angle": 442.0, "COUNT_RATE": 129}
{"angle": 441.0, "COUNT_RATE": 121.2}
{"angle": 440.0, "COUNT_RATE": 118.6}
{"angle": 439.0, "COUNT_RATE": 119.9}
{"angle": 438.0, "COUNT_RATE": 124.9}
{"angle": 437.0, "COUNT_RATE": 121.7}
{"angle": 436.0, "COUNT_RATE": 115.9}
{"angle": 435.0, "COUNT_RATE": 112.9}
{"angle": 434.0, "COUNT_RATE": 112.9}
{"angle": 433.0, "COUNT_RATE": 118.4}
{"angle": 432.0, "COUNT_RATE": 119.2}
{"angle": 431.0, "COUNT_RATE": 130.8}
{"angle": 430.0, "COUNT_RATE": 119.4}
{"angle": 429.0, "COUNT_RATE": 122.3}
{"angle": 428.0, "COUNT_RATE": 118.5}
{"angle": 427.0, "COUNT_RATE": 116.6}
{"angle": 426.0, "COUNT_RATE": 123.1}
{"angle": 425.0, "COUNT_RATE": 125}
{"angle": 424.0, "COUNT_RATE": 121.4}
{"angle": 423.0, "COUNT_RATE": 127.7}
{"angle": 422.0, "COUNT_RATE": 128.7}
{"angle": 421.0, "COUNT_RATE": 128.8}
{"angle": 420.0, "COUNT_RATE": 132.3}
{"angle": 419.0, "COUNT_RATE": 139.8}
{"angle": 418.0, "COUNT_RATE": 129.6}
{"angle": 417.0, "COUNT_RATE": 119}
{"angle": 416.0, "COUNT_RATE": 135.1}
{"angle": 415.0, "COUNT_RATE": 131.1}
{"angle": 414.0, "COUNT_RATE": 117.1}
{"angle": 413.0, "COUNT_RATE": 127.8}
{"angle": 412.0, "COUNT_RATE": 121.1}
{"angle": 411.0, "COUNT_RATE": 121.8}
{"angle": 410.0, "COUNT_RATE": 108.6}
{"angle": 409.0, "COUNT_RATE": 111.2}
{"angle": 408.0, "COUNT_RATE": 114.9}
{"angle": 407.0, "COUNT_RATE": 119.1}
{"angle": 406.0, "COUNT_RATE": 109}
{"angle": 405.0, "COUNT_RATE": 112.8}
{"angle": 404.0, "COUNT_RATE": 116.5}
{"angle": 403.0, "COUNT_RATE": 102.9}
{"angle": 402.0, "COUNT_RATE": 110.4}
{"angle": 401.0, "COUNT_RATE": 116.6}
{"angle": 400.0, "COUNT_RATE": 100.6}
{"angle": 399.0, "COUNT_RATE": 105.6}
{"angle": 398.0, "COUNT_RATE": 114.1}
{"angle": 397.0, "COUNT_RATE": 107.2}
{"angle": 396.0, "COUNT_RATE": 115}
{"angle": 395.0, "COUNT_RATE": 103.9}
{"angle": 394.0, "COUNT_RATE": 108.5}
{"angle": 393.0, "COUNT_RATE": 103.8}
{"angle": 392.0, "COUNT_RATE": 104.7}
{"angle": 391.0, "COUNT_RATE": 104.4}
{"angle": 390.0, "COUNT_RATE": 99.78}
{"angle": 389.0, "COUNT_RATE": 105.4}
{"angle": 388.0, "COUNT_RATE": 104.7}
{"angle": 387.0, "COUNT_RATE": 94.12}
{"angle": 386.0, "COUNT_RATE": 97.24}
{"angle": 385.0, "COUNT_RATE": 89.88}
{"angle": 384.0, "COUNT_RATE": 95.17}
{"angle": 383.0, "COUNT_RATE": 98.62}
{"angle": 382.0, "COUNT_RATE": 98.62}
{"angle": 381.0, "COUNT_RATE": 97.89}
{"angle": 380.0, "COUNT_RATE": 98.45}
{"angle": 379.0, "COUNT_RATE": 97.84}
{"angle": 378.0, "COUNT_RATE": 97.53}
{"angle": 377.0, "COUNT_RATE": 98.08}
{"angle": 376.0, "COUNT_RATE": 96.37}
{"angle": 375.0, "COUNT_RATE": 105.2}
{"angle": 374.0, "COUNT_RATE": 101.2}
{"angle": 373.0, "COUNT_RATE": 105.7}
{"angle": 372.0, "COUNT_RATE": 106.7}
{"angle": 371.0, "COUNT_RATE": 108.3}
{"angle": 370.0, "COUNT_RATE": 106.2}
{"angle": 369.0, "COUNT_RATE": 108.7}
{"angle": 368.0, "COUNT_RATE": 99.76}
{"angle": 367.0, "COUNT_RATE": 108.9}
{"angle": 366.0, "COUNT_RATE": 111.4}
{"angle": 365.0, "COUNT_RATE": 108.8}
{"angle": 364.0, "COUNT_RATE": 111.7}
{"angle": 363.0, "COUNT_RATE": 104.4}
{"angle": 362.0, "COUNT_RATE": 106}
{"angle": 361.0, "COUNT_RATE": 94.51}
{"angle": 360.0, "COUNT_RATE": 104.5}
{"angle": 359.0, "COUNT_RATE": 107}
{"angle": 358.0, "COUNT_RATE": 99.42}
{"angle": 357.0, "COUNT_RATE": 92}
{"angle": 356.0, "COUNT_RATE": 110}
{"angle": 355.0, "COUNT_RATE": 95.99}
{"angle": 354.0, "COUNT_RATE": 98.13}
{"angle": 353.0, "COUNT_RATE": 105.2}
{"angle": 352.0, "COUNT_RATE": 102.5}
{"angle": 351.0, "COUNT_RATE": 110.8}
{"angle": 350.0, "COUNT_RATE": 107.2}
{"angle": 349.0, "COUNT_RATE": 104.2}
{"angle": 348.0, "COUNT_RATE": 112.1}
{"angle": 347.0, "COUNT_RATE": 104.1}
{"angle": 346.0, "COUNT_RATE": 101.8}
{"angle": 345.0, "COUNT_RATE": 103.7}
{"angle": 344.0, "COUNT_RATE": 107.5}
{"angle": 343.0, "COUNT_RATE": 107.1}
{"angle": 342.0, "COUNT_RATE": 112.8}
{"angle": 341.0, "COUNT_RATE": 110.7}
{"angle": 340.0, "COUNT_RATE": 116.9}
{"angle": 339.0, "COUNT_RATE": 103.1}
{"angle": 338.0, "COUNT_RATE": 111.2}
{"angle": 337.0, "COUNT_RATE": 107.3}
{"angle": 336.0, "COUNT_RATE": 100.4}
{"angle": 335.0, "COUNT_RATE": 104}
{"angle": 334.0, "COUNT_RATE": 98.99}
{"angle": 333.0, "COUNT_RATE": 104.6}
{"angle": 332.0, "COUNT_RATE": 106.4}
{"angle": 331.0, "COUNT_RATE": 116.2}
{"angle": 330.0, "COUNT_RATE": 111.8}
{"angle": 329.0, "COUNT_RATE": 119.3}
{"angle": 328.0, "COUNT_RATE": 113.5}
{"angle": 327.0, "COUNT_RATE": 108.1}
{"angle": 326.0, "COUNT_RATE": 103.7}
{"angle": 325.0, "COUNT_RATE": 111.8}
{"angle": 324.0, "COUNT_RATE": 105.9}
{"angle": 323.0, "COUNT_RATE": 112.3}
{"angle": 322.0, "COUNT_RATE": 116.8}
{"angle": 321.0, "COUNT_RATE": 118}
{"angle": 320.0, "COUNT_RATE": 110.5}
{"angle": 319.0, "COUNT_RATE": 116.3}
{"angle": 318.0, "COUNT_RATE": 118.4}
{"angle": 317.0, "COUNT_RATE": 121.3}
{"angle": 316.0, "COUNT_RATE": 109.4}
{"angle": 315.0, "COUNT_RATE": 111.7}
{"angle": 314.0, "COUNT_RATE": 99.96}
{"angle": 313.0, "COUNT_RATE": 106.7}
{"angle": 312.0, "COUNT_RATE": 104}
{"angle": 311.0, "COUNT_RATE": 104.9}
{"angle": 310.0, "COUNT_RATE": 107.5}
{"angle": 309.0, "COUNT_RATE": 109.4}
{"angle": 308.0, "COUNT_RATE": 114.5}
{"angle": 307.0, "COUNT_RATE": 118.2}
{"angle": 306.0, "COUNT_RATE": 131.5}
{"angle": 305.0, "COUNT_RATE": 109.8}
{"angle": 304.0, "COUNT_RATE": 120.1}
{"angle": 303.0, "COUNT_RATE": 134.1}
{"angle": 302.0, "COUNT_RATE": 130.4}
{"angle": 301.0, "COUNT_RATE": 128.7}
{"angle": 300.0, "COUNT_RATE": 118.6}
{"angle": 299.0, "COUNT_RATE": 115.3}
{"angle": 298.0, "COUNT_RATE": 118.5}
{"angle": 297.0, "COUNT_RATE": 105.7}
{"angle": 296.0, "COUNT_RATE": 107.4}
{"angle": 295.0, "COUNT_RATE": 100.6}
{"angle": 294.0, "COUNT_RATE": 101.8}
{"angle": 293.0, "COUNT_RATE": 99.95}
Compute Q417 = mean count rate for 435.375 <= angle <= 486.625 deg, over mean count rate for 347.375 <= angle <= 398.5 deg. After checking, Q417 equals 1.03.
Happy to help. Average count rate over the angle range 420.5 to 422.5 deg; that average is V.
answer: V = 129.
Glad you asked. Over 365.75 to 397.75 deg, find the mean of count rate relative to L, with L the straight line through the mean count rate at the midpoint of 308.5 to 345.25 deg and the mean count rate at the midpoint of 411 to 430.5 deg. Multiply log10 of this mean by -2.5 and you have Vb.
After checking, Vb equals 0.16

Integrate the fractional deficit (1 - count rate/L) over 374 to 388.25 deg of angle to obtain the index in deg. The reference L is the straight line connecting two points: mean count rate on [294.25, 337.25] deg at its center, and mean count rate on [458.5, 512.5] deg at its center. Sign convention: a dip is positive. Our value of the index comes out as 1.1 deg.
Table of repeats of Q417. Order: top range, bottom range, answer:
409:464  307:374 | 1.10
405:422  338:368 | 1.16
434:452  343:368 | 1.14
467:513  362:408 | 0.91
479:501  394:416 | 0.89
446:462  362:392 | 1.10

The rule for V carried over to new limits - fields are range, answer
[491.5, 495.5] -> 103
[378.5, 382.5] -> 98.2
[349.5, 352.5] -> 107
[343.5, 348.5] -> 106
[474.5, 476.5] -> 92.2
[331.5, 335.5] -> 103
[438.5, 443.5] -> 122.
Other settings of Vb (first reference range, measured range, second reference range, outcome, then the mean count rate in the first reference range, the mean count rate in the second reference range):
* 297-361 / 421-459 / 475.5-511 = -0.18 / 110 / 96.4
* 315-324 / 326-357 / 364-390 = 0.03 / 115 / 102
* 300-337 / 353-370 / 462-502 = 0.05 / 113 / 98.6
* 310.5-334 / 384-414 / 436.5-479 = 0.00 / 111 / 108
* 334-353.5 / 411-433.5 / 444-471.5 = -0.16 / 107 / 108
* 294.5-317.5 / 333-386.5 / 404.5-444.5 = 0.14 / 114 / 122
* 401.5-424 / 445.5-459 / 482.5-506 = -0.05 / 121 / 99.6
